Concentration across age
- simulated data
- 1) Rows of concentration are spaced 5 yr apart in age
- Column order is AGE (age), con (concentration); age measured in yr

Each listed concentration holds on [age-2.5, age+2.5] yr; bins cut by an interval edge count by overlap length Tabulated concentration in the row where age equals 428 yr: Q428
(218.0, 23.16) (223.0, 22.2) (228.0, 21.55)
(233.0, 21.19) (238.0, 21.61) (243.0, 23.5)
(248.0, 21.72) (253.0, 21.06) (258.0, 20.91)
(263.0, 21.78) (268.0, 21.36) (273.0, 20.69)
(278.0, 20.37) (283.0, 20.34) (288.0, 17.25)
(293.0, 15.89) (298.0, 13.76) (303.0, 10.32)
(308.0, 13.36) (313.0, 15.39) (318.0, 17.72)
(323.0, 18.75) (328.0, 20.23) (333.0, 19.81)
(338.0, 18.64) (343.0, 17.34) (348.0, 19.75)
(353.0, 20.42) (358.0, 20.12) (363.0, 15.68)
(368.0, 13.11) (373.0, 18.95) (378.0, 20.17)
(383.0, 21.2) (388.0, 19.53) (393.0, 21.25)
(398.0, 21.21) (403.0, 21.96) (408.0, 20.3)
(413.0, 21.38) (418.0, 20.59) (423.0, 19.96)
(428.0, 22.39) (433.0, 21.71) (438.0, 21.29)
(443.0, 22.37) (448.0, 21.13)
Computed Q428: 22.39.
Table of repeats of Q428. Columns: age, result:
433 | 21.71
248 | 21.72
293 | 15.89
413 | 21.38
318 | 17.72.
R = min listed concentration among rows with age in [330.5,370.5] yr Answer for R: 13.11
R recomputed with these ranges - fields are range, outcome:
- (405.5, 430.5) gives 19.96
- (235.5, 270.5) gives 20.91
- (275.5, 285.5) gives 20.34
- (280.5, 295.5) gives 15.89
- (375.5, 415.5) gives 19.53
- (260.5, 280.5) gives 20.37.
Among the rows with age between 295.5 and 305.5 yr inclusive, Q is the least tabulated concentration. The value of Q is 10.32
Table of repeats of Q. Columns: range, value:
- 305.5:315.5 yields 13.36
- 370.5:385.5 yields 18.95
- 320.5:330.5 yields 18.75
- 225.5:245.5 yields 21.19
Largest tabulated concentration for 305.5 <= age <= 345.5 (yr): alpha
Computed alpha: 20.23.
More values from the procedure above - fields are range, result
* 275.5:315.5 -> 20.37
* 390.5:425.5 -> 21.96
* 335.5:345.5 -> 18.64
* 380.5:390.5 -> 21.2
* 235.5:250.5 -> 23.5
